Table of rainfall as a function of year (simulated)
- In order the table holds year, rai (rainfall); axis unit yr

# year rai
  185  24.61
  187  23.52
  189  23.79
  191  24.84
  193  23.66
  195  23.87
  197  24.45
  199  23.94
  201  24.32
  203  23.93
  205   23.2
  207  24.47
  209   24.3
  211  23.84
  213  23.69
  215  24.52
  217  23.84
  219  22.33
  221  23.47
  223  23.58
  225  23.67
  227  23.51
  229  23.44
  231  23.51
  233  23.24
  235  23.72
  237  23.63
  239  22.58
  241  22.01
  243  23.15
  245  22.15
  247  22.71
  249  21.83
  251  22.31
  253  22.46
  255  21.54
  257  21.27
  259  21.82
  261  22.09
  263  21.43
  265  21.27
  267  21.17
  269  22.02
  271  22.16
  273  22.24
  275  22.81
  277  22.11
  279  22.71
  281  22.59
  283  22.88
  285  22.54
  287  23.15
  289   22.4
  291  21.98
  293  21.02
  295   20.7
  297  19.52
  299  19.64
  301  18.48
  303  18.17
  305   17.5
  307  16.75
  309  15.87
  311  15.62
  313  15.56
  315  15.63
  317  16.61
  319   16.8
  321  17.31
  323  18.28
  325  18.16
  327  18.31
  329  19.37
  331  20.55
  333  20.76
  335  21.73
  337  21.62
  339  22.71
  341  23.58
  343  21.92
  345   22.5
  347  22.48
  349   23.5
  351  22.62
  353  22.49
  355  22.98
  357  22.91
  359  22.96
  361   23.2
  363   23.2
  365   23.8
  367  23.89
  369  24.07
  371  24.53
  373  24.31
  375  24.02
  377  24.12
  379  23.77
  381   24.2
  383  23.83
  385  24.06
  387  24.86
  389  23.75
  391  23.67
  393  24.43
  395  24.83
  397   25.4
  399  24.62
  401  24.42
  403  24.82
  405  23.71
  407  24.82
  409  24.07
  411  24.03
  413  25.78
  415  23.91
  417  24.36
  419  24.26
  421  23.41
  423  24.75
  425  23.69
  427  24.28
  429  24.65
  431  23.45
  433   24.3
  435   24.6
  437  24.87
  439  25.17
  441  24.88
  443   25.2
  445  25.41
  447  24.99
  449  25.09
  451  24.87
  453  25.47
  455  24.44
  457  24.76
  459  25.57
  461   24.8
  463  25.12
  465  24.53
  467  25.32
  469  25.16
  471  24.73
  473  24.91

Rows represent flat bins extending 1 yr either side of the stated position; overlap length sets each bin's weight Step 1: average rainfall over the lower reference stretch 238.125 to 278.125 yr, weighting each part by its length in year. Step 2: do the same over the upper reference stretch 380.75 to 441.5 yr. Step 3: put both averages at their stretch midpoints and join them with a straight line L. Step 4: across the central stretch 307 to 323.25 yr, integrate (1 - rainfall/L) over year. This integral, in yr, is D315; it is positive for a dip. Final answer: 4.6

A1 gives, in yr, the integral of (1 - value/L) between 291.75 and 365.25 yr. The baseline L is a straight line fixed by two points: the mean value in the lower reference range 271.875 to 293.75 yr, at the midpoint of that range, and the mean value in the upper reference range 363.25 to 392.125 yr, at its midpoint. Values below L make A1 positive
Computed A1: 9.9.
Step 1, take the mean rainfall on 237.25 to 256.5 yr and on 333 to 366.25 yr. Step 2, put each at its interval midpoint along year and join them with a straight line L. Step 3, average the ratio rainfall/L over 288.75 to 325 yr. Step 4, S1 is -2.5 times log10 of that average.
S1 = 0.24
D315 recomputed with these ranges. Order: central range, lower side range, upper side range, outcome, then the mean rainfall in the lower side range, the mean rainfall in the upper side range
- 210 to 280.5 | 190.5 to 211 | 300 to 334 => -3.6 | 24.1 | 17.6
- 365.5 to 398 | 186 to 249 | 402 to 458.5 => 0.2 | 23.5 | 24.6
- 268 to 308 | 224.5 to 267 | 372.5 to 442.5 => 3.3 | 22.5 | 24.4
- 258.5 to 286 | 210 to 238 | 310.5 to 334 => -1.9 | 23.6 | 17.8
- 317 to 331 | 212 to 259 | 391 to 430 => 3.3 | 22.9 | 24.4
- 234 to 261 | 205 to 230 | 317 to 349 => 0.5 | 23.7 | 20.4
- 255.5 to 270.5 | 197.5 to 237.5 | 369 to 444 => 1.4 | 23.7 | 24.4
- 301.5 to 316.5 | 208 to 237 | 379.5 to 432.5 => 4.7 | 23.6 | 24.3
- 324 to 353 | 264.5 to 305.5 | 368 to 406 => 1.8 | 21.3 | 24.3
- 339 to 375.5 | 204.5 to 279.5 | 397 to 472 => 1.0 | 22.8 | 24.7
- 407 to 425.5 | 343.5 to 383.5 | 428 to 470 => 0.0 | 23.4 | 24.9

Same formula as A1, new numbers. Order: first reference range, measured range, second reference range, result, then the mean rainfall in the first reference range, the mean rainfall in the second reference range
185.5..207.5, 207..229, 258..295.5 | -0.2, 24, 22.1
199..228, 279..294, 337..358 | 0.5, 23.8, 22.7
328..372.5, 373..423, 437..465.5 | -1.2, 22.6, 25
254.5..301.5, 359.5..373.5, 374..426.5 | -0.1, 21.7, 24.3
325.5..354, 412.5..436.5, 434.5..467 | -0.1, 21.7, 25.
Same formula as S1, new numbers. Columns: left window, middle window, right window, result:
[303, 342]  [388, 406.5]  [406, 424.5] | -0.054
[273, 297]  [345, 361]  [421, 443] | 0.017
